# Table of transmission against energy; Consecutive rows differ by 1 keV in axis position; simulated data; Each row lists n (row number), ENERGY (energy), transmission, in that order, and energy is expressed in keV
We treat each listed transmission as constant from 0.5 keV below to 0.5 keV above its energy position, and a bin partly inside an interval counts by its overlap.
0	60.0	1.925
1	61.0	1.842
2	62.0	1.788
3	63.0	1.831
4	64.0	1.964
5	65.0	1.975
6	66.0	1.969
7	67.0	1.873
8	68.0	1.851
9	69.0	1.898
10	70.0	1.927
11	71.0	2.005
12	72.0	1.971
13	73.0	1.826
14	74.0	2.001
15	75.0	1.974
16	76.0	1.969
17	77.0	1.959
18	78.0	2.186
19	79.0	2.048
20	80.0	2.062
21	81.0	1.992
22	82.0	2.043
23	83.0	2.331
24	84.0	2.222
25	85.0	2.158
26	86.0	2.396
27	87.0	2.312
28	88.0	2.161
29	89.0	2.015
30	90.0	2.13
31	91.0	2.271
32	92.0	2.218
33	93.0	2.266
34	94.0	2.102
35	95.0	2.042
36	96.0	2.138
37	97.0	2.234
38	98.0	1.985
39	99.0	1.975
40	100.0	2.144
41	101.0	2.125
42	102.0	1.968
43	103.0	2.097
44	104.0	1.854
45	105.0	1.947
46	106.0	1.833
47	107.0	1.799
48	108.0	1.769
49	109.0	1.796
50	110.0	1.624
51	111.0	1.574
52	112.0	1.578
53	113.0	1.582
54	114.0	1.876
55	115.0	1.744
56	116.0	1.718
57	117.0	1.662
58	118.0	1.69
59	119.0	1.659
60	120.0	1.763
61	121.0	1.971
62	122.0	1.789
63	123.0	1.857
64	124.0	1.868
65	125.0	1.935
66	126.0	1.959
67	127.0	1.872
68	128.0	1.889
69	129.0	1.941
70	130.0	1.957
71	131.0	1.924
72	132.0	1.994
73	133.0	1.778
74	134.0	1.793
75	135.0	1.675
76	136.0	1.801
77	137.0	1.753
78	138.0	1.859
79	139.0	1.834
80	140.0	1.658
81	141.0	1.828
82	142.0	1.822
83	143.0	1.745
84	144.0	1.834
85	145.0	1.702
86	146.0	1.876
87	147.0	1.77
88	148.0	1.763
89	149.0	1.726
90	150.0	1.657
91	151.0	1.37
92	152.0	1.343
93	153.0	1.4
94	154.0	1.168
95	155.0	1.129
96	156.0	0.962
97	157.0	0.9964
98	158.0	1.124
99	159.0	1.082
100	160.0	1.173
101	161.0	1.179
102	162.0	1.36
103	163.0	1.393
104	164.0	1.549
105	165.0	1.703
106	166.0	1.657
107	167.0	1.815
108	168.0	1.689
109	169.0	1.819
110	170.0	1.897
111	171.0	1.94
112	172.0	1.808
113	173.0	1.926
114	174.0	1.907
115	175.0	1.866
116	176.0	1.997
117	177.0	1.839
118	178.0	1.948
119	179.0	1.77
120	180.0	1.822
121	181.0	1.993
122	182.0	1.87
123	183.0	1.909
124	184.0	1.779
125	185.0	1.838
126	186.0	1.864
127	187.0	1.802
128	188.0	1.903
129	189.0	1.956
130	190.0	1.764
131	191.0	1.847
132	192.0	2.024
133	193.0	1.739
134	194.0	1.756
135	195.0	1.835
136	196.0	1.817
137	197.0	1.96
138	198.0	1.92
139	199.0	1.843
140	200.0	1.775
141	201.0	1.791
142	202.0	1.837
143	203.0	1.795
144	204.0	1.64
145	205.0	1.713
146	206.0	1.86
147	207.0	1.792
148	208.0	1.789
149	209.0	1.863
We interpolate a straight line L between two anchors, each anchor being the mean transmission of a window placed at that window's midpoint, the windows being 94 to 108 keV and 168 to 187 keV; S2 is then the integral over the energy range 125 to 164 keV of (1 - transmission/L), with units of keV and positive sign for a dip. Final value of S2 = 6.5 keV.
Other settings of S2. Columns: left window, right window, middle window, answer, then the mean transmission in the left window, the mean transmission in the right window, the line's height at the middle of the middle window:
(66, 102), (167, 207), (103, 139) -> 3.37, 2.08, 1.85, 1.99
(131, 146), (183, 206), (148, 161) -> 3.81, 1.8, 1.83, 1.81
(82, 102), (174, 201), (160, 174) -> 1.91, 2.16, 1.86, 1.93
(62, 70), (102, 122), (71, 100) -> -4.08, 1.9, 1.77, 1.85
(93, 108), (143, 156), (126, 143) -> -1.48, 2.02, 1.55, 1.69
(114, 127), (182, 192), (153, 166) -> 4.11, 1.81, 1.86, 1.84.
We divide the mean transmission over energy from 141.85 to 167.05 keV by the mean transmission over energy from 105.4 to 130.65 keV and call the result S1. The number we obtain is 0.82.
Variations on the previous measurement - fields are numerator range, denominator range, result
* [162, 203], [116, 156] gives 1.05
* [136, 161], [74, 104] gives 0.72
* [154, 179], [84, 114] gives 0.78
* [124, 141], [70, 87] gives 0.89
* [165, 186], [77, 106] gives 0.88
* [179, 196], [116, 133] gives 1.00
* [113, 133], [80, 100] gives 0.85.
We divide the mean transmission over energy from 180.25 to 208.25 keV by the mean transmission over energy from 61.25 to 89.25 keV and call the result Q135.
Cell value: 0.91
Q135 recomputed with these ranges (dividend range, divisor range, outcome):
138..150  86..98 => 0.82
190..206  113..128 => 1.01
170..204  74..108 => 0.89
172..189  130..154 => 1.09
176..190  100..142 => 1.03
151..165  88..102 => 0.59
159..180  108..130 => 0.95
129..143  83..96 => 0.83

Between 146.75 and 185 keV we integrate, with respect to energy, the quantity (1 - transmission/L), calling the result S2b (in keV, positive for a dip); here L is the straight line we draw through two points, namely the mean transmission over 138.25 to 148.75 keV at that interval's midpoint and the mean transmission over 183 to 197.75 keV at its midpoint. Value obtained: 4.38 keV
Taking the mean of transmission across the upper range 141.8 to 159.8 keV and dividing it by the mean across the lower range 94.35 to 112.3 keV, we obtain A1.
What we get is 0.76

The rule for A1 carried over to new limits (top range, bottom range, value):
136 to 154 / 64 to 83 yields 0.85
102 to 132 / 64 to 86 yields 0.90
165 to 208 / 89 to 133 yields 0.96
